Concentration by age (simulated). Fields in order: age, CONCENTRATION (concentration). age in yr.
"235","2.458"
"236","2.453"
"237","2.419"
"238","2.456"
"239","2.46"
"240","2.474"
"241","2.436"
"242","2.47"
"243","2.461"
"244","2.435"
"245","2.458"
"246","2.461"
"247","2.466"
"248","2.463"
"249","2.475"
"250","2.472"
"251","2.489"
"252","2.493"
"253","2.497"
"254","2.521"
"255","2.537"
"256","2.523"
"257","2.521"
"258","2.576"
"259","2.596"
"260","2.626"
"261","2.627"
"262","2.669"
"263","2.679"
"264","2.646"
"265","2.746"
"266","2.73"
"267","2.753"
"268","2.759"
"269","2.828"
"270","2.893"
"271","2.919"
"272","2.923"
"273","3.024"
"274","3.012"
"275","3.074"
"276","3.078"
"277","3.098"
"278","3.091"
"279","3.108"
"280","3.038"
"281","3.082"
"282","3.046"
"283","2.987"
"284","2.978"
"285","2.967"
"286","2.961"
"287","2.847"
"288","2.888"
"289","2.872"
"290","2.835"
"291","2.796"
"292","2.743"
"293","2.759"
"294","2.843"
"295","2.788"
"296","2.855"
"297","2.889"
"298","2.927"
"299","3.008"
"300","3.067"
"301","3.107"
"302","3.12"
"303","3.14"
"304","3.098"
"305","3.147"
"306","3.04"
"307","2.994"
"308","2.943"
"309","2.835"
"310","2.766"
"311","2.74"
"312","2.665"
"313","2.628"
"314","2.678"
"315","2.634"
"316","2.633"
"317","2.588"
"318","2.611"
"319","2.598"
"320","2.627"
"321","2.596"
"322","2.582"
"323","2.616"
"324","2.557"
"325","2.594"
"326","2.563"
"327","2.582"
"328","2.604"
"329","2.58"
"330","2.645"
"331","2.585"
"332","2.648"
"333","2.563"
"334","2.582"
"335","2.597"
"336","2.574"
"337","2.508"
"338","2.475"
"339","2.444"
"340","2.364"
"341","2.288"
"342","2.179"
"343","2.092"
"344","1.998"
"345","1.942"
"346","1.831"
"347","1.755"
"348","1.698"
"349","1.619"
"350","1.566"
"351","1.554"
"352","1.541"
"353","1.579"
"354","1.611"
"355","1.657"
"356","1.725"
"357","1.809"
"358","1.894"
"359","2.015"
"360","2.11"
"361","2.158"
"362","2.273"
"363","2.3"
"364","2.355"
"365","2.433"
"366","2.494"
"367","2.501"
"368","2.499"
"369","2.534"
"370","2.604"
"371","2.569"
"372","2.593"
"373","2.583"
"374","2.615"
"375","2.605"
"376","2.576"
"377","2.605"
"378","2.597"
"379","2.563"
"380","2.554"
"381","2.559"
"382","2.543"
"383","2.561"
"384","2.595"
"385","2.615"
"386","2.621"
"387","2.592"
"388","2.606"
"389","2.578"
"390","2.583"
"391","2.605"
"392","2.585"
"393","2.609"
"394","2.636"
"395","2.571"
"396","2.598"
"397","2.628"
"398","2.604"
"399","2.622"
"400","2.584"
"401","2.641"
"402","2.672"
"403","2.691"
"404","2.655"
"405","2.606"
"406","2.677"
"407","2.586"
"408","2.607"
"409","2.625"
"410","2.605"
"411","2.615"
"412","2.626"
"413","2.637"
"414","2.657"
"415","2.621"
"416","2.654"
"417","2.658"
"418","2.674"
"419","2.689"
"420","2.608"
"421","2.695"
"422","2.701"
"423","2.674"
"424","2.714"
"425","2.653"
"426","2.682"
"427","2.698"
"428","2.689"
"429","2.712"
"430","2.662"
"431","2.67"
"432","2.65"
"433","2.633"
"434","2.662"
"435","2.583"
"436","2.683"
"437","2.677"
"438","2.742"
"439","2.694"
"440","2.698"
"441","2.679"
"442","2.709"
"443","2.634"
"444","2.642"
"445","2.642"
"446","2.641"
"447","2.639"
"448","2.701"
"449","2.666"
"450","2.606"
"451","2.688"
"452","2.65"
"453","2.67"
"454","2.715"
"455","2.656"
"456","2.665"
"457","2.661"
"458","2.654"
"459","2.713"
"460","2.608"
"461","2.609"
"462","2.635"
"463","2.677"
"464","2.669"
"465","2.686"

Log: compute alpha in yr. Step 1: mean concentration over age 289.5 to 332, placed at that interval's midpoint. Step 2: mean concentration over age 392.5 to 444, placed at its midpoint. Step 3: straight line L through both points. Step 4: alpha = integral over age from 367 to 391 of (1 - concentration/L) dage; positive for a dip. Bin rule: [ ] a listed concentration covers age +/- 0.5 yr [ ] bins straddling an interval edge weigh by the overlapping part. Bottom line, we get 1.0 yr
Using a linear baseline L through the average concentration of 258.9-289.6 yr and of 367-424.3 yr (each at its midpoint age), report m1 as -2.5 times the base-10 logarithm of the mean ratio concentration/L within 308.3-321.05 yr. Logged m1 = 0.05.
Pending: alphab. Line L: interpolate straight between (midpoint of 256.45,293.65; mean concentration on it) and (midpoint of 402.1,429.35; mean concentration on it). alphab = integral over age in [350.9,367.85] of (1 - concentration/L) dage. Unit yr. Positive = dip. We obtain 4.4 yr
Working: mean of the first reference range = 2.86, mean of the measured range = 2.02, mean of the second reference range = 2.66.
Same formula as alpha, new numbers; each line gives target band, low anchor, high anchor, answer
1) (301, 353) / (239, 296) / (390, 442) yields 4.3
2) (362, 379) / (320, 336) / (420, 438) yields 0.7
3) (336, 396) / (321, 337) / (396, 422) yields 7.3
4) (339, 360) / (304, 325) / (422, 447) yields 6.6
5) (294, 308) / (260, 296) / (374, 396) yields -0.9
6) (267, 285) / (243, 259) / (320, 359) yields -4.3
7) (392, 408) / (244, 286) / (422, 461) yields 0.4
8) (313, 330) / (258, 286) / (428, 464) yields 1.3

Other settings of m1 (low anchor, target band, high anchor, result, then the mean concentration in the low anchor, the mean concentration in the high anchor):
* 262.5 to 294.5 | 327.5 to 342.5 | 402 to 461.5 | 0.13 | 2.91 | 2.66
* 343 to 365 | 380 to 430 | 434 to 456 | -0.14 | 1.88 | 2.67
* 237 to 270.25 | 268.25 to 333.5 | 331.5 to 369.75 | -0.20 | 2.56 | 2.13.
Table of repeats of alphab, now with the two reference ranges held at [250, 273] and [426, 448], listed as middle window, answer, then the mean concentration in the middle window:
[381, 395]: 0.4 yr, 2.59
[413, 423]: 0.0 yr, 2.66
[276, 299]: -2.3 yr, 2.93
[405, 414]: 0.2 yr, 2.62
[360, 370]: 1.0 yr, 2.39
